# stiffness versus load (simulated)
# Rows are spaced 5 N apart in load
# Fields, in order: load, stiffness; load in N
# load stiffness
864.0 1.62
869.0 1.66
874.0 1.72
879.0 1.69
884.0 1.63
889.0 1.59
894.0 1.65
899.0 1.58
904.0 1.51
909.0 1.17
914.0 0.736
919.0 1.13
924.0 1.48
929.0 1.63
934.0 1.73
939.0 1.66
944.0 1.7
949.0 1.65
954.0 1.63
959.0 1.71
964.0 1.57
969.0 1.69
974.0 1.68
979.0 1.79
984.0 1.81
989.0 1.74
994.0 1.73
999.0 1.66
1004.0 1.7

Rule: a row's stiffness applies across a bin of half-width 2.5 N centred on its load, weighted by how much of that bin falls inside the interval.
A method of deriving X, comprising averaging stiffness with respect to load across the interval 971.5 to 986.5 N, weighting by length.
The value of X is 1.76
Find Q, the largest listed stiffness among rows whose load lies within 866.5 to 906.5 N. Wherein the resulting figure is 1.72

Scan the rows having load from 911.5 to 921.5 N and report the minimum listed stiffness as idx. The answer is 0.736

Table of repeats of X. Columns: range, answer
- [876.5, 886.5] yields 1.66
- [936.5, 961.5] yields 1.67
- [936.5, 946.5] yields 1.68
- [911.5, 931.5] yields 1.24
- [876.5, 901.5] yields 1.63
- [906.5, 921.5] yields 1.01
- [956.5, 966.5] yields 1.64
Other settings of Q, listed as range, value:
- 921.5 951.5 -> 1.73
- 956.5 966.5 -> 1.71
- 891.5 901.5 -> 1.65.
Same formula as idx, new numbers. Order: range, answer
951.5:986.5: 1.57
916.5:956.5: 1.13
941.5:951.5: 1.65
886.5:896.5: 1.59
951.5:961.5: 1.63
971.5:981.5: 1.68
